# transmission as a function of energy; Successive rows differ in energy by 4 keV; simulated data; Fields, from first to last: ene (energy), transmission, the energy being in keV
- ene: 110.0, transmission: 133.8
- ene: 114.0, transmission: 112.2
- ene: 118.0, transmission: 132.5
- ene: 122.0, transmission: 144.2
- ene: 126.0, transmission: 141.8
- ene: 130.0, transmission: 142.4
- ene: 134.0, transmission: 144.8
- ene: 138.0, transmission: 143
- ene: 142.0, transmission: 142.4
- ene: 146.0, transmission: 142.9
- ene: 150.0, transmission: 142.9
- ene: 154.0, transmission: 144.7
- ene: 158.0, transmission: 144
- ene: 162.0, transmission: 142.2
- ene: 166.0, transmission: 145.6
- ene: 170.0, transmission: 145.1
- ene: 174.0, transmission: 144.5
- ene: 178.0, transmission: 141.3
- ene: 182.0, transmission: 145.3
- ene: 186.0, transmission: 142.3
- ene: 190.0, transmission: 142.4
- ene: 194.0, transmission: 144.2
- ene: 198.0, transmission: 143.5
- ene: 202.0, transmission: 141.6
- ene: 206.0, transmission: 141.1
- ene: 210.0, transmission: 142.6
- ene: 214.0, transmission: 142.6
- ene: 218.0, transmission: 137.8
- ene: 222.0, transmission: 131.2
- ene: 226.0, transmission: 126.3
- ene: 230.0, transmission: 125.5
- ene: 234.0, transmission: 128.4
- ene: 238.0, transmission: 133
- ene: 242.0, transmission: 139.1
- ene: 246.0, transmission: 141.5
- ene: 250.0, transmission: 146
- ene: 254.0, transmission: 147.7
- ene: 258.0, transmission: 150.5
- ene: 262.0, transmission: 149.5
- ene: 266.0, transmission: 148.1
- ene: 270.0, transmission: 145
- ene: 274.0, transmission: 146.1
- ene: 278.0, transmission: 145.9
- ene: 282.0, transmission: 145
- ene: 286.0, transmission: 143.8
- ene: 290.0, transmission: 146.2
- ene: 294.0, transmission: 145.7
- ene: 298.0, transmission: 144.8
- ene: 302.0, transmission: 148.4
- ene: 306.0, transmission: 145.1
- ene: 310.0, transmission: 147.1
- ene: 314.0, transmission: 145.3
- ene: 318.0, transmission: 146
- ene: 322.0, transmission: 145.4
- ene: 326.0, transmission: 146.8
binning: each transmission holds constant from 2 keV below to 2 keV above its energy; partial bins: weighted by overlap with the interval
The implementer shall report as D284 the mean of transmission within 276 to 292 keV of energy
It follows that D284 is 145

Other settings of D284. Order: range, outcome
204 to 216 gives 142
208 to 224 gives 139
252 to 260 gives 149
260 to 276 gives 147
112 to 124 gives 130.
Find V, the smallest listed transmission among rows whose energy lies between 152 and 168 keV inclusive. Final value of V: 142.2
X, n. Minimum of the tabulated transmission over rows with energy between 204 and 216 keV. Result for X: 141.1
